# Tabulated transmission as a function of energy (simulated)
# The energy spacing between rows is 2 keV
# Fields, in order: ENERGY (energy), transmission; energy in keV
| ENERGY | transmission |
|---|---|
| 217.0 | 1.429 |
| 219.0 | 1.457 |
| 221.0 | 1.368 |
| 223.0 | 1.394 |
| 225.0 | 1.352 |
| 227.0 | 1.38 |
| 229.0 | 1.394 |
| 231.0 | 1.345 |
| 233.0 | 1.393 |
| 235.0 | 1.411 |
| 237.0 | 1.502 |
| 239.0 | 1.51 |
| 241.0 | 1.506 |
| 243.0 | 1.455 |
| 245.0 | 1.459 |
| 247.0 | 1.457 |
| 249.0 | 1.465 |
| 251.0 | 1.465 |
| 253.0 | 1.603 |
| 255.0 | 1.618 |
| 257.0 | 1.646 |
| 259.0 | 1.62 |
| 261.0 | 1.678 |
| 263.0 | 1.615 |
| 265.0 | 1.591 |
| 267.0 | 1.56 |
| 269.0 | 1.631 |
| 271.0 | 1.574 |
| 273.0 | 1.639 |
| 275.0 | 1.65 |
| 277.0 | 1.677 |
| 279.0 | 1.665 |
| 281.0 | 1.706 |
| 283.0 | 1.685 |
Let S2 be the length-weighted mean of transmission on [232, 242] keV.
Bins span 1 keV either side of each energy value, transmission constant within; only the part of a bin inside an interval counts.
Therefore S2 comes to 1.46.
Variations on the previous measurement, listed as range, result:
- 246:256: 1.52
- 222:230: 1.38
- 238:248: 1.48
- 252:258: 1.62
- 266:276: 1.61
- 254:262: 1.64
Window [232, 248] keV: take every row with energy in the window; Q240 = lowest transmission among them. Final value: 1.393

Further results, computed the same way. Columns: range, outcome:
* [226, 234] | 1.345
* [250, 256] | 1.465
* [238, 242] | 1.506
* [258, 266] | 1.591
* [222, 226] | 1.352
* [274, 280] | 1.65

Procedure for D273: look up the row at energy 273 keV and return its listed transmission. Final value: 1.639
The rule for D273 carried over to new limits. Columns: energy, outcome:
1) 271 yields 1.574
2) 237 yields 1.502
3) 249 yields 1.465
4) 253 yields 1.603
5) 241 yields 1.506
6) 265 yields 1.591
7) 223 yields 1.394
